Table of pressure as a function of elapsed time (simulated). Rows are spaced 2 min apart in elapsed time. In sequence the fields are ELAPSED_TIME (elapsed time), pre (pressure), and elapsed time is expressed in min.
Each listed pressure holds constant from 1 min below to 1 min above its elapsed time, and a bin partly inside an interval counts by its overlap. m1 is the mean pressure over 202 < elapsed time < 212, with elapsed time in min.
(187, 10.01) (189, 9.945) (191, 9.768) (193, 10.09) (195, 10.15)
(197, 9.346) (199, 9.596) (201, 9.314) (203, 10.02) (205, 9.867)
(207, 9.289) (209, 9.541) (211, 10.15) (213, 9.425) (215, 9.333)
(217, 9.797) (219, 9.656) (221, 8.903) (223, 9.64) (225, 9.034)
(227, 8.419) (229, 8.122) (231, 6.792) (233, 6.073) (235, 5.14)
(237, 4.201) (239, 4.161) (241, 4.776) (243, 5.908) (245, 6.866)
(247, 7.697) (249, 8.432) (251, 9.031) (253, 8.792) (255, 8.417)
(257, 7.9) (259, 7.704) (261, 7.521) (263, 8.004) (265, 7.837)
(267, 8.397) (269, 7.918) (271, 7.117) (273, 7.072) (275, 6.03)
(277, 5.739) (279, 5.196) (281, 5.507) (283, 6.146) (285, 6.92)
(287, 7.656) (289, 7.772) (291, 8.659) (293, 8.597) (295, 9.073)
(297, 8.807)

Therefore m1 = 9.77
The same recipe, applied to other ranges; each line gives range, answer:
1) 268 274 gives 7.37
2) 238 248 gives 5.88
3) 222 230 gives 8.8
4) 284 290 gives 7.45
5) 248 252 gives 8.73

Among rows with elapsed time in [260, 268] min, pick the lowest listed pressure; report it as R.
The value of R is 7.521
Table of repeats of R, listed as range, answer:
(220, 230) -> 8.122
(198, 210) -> 9.289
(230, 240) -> 4.161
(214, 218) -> 9.333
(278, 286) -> 5.196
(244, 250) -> 6.866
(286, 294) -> 7.656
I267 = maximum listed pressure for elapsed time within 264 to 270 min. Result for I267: 8.397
